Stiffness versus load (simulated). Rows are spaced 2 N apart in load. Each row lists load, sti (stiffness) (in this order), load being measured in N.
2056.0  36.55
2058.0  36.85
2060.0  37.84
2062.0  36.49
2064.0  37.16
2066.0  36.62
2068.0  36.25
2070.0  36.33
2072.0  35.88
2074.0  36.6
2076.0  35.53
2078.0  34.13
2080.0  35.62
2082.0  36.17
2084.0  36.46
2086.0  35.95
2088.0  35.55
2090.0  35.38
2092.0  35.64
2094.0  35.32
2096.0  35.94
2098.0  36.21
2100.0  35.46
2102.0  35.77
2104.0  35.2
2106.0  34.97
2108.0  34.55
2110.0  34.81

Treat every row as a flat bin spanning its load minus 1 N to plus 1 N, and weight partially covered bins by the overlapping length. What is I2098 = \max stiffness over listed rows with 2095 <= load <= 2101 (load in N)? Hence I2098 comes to 36.21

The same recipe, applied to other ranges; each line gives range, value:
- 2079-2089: 36.46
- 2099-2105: 35.77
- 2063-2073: 37.16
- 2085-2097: 35.95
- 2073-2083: 36.6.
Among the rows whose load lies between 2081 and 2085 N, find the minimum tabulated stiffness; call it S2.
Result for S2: 36.17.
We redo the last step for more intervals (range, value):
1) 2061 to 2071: 36.25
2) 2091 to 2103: 35.32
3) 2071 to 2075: 35.88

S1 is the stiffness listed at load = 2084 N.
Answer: 36.46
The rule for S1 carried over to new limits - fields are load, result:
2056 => 36.55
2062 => 36.49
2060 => 37.84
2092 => 35.64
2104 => 35.2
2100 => 35.46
